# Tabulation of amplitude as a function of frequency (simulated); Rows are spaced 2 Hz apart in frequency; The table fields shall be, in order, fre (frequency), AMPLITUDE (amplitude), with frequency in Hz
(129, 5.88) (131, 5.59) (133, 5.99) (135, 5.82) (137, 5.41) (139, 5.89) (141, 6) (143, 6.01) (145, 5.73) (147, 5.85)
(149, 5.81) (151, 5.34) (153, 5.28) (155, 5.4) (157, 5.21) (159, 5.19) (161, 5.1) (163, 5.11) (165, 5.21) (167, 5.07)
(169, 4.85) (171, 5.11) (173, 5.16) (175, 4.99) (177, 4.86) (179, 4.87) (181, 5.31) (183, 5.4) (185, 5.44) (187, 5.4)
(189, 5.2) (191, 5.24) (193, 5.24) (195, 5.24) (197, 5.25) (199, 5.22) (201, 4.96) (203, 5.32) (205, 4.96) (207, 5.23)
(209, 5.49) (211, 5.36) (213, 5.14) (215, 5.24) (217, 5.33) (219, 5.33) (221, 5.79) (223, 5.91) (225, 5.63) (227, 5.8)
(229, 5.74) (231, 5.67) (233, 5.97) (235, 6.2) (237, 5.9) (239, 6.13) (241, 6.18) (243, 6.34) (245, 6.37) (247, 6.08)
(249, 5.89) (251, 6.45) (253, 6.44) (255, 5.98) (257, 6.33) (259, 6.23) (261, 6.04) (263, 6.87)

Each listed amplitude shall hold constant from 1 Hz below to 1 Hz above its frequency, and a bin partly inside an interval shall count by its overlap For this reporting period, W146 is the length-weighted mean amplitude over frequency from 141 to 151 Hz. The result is 5.81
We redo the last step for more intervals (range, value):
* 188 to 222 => 5.27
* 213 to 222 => 5.39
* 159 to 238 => 5.34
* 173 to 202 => 5.19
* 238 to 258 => 6.22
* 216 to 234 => 5.69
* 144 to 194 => 5.25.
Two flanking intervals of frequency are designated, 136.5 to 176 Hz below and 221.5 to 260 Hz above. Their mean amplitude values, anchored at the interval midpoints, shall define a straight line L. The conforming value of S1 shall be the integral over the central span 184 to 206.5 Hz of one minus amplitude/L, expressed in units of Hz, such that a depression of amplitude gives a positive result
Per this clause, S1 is 1.9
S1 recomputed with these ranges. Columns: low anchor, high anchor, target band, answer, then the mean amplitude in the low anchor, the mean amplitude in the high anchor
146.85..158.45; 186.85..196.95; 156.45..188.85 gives 1.22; 5.44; 5.25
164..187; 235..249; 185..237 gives 2.11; 5.13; 6.15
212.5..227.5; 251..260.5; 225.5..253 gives -0.66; 5.52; 6.26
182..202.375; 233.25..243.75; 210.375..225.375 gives 0.74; 5.26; 6.13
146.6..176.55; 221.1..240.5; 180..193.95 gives 0.38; 5.23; 5.89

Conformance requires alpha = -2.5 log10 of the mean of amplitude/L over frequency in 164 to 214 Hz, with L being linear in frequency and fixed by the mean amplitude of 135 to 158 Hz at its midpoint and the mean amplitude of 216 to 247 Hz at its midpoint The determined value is 0.12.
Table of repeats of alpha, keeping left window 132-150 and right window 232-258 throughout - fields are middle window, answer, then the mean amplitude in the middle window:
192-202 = 0.16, 5.18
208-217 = 0.14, 5.31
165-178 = 0.18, 5.02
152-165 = 0.13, 5.21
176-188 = 0.15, 5.21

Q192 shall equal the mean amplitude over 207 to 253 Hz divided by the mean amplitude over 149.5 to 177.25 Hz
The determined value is 1.13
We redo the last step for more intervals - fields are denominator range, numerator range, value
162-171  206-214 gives 1.05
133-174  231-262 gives 1.13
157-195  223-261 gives 1.18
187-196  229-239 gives 1.13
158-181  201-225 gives 1.06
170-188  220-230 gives 1.12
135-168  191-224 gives 0.97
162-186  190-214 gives 1.02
